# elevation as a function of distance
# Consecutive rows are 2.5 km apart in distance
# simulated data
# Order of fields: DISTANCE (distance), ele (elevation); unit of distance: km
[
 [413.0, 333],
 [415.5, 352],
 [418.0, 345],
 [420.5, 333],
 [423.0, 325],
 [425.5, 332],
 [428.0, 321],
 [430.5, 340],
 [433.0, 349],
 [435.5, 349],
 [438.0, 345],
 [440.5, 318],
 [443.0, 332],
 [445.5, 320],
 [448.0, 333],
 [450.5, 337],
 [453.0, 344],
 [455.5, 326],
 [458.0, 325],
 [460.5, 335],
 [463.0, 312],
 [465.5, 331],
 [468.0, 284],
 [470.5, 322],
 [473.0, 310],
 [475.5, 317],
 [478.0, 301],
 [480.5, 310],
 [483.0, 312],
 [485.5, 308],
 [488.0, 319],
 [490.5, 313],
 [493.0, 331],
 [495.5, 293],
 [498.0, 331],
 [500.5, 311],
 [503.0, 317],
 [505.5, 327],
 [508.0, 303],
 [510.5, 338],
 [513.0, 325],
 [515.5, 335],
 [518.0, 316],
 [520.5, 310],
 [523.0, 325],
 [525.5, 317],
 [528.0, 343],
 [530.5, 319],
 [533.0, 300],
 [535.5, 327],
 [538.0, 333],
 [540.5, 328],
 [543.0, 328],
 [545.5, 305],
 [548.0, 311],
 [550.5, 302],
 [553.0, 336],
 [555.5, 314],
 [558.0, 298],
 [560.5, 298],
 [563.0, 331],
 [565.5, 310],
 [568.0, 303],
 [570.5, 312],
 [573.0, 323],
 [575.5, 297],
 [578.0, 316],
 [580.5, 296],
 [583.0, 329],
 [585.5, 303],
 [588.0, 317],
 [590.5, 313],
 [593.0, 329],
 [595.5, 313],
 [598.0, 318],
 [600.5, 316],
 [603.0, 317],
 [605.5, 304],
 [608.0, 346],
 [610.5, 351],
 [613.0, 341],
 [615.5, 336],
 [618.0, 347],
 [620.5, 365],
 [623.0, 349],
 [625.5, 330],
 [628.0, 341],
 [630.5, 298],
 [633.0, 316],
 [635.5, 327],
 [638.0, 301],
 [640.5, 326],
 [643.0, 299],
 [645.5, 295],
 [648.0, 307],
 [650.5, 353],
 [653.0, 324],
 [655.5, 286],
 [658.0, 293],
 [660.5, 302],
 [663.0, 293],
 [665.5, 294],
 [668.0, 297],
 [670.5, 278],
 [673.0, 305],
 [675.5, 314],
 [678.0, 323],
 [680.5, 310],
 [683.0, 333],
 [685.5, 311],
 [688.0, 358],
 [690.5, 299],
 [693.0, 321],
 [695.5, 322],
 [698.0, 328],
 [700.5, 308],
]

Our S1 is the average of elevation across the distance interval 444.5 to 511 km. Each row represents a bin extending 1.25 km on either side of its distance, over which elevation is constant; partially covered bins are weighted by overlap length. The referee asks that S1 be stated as 319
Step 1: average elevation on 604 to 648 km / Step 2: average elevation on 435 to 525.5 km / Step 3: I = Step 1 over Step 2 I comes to 1.0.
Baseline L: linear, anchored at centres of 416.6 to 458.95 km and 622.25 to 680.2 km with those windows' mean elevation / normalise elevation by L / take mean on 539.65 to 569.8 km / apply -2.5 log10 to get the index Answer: 0.03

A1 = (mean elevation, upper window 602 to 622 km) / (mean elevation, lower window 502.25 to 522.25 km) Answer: 1.05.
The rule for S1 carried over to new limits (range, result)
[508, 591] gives 317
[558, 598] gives 312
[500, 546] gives 322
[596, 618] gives 329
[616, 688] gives 316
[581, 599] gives 317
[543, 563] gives 312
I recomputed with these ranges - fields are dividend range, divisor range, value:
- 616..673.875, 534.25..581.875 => 1.00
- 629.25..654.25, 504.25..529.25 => 0.97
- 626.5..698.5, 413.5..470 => 0.94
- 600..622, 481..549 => 1.05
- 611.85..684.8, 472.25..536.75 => 1.00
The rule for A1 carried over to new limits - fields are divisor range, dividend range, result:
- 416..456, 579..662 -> 0.96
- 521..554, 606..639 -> 1.04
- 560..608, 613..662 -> 1.02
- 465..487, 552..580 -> 1.01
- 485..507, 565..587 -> 0.98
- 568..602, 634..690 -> 0.99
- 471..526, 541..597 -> 0.99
